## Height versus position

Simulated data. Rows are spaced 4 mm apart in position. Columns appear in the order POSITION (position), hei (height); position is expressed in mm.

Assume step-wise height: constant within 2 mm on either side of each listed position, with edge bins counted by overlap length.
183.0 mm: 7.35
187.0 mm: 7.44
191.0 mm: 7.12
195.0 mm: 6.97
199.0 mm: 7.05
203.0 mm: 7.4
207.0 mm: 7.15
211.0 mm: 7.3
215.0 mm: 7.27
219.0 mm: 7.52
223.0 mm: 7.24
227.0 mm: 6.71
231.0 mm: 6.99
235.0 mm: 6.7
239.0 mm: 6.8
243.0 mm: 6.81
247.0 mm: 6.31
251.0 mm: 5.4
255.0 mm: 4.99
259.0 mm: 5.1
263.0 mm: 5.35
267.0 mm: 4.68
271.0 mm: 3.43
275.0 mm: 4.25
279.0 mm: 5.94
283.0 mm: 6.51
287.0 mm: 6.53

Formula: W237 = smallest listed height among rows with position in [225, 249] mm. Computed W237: 6.31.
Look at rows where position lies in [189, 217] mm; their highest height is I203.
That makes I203 7.4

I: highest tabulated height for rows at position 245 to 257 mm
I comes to 6.31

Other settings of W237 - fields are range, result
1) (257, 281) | 3.43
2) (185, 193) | 7.12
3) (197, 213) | 7.05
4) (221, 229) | 6.71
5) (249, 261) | 4.99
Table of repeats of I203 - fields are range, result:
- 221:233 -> 7.24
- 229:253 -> 6.99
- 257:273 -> 5.35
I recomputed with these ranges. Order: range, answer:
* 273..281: 5.94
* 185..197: 7.44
